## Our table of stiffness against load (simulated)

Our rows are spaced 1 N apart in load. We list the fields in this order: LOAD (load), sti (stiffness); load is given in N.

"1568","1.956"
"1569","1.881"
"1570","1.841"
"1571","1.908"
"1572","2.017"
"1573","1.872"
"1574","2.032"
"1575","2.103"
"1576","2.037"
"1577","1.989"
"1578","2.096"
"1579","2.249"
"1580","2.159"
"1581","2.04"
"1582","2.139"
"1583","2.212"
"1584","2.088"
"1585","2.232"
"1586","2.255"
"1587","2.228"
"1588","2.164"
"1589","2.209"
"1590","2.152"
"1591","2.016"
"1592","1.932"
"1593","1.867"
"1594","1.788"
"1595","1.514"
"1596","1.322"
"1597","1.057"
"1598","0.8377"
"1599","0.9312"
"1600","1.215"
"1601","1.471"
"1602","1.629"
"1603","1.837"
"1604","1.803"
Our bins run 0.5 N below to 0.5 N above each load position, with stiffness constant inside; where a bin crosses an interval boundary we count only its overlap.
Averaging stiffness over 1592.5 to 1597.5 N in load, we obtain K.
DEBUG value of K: 1.51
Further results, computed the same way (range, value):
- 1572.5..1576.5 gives 2.01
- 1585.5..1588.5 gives 2.22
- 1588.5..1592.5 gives 2.08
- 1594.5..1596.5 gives 1.42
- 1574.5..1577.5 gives 2.04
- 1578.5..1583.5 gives 2.16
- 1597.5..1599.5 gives 0.884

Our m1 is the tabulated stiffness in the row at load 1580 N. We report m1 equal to 2.159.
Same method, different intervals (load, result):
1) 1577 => 1.989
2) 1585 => 2.232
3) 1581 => 2.04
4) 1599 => 0.9312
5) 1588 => 2.164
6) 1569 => 1.881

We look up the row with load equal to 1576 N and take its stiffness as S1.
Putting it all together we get 2.037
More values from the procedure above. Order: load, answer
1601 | 1.471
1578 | 2.096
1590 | 2.152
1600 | 1.215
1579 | 2.249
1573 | 1.872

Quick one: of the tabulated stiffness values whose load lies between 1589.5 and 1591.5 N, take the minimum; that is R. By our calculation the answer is 2.016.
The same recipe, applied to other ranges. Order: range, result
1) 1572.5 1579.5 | 1.872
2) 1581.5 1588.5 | 2.088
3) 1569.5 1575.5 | 1.841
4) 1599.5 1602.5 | 1.215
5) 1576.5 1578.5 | 1.989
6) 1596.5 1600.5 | 0.8377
